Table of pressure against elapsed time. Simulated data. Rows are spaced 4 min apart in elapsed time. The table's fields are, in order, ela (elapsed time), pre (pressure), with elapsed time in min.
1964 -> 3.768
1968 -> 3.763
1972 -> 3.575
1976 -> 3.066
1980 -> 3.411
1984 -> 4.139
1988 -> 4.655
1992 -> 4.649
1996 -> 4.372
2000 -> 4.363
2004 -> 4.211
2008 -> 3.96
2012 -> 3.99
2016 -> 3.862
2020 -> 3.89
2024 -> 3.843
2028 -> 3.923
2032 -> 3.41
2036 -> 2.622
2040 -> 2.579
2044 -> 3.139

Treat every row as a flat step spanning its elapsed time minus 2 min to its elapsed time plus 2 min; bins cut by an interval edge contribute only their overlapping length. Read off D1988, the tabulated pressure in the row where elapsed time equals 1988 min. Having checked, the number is 4.655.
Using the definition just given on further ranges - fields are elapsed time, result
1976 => 3.066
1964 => 3.768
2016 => 3.862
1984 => 4.139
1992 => 4.649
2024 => 3.843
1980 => 3.411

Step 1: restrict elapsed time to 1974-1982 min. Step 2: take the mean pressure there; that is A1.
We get 3.24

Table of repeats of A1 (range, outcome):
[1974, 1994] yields 3.98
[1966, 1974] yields 3.67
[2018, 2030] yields 3.89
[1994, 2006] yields 4.32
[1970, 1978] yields 3.32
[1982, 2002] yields 4.44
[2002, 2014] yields 4.05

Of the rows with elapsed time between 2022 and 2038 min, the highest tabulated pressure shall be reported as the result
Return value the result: 3.923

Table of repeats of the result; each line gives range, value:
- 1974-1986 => 4.139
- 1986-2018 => 4.655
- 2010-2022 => 3.99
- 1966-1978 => 3.763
